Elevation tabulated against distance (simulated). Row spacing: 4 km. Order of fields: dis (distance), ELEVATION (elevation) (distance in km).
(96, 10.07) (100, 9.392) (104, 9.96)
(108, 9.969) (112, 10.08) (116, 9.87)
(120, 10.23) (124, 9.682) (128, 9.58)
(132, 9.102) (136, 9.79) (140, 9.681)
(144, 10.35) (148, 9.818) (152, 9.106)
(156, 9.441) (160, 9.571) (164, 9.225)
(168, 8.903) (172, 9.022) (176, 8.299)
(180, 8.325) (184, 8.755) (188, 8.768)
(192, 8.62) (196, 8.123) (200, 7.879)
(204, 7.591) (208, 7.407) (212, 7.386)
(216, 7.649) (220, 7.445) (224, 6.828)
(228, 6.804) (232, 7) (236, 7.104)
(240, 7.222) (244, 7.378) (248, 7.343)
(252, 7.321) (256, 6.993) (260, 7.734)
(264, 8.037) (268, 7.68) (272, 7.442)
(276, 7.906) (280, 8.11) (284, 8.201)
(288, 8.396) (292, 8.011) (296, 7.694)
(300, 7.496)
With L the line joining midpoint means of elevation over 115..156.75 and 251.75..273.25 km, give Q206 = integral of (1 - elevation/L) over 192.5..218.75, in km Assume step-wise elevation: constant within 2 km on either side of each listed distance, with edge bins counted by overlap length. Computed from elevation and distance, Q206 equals 2.5 km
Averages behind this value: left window 9.7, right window 7.56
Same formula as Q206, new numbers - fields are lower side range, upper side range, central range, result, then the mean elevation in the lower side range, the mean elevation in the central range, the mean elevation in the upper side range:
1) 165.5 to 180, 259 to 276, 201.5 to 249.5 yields 5.3 km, 8.7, 7.27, 7.74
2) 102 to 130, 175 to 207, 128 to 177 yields -1.5 km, 9.91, 9.39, 8.27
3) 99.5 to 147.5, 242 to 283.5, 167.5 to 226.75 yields 4.4 km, 9.82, 8.03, 7.62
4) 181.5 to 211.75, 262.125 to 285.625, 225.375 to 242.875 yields 2.1 km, 8.12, 7.04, 7.89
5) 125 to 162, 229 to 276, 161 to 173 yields 0.0 km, 9.61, 9.1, 7.4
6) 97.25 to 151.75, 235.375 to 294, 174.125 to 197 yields 0.9 km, 9.79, 8.5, 7.67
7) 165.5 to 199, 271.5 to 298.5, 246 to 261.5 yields 1.6 km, 8.59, 7.34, 7.99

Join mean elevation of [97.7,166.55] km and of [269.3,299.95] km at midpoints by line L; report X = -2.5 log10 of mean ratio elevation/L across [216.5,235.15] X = 0.21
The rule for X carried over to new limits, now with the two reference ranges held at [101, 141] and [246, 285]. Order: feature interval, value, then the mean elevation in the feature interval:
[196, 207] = 0.110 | 7.78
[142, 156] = -0.038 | 9.71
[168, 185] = 0.043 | 8.63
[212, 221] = 0.118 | 7.52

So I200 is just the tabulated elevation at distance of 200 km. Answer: 7.879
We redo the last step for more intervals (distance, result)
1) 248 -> 7.343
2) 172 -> 9.022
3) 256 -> 6.993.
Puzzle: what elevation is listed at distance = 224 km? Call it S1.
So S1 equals 6.828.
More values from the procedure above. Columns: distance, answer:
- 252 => 7.321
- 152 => 9.106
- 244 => 7.378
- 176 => 8.299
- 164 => 9.225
